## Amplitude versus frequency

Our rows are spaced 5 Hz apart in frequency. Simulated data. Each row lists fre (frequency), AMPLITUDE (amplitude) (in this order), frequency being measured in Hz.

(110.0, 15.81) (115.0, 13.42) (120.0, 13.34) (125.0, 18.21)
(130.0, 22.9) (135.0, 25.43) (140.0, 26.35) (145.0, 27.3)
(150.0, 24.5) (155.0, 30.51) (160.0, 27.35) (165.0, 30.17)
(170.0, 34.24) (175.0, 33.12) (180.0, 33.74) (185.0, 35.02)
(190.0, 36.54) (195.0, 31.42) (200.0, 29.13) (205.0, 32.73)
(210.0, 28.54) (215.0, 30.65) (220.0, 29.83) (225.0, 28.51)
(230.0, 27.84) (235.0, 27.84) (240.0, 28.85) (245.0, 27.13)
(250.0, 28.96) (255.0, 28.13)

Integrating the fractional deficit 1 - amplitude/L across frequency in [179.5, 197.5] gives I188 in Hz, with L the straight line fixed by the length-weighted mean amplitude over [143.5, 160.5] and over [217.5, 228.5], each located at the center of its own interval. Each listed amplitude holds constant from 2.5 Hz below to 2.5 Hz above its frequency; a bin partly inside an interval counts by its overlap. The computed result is -3.8 Hz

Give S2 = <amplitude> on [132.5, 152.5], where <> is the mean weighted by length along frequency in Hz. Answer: 25.9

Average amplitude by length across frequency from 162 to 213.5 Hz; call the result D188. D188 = 32.4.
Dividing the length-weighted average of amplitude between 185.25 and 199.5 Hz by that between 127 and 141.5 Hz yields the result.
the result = 1.36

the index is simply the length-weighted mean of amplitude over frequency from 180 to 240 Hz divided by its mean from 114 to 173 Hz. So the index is 1.24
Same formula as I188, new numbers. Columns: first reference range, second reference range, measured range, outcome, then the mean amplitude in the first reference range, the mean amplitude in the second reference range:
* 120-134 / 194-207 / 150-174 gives -4.7 Hz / 19.8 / 31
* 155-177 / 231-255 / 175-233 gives -3.2 Hz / 31.1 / 28.2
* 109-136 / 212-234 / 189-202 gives -3.0 Hz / 17.9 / 29.1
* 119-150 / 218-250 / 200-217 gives -2.2 Hz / 22.9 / 28.4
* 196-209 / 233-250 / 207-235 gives 0.4 Hz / 30.7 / 28.1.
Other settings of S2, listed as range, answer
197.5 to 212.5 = 30.1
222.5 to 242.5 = 28.3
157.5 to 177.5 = 31.2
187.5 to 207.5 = 32.5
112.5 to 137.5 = 18.7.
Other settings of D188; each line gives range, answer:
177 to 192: 35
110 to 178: 24.9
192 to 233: 29.9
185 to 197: 34.3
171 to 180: 33.5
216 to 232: 28.9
